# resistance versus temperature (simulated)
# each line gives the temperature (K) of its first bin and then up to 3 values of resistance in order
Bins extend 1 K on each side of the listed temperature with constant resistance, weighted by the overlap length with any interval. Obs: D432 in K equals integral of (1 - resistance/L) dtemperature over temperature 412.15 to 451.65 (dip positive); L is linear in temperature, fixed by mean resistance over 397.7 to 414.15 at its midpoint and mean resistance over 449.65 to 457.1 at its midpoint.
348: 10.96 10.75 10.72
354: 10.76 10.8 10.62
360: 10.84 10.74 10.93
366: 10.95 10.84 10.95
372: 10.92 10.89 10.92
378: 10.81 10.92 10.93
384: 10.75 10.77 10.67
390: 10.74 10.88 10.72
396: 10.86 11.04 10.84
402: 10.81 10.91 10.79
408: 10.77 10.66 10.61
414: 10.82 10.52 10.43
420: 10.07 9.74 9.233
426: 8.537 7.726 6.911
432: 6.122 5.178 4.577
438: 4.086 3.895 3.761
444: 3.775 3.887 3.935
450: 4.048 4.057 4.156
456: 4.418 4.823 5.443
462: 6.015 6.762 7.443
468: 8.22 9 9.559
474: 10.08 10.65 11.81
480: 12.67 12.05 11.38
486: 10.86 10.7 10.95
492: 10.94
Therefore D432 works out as 3.8 K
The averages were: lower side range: 10.8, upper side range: 4.19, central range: 6.74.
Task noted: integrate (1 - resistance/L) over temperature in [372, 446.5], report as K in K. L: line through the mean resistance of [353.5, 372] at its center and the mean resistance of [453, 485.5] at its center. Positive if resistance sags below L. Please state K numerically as 5.7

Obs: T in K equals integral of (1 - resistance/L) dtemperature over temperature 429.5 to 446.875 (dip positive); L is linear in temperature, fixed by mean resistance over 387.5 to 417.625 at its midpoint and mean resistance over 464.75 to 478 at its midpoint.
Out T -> 9.4 K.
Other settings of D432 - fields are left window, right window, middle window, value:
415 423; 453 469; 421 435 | 2.6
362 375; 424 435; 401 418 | -4.8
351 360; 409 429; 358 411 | -2.6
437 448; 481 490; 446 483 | 2.4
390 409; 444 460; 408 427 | -3.4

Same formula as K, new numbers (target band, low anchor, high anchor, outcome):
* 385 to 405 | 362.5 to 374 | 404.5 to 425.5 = -0.46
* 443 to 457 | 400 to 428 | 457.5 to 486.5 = 8.09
